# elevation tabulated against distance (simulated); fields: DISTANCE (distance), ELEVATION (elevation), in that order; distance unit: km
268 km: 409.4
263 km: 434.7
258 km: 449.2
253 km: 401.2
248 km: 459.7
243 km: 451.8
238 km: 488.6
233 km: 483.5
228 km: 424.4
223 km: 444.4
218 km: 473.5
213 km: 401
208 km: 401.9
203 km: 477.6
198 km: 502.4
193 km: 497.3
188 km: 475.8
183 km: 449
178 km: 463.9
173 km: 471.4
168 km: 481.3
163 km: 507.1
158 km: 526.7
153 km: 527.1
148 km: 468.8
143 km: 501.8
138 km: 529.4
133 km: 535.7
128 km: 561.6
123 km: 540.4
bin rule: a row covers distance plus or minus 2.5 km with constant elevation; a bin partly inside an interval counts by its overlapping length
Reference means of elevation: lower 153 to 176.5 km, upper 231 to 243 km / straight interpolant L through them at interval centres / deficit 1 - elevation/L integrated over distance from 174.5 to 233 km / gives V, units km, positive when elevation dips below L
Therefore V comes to 3.7 km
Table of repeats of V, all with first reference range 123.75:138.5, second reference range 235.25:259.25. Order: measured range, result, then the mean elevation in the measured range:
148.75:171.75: 0.7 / 505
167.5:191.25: 1.7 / 468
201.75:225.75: 2.0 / 438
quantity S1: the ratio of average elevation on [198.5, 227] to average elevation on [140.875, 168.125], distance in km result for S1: 0.9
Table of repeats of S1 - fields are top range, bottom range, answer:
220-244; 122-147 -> 0.87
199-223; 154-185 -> 0.91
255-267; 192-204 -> 0.88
